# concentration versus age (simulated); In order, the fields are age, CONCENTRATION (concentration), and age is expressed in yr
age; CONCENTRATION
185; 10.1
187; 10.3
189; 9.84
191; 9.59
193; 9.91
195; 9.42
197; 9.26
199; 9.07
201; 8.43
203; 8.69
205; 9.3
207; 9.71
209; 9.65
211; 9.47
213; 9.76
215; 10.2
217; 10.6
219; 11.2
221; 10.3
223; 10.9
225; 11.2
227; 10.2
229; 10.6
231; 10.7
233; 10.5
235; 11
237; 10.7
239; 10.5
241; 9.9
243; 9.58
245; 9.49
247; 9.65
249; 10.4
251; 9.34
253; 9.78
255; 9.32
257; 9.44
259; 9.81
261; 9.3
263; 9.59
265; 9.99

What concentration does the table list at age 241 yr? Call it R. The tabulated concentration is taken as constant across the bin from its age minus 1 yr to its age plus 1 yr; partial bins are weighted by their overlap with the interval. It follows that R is 9.9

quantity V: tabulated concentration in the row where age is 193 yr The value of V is 9.91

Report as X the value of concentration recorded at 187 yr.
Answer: 10.3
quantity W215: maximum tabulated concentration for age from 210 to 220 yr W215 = 11.2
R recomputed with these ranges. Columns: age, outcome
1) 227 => 10.2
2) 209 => 9.65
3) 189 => 9.84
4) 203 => 8.69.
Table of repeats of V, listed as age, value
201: 8.43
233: 10.5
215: 10.2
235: 11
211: 9.47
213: 9.76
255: 9.32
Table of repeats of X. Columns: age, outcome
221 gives 10.3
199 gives 9.07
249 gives 10.4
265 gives 9.99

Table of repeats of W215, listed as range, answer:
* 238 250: 10.5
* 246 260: 10.4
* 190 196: 9.91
